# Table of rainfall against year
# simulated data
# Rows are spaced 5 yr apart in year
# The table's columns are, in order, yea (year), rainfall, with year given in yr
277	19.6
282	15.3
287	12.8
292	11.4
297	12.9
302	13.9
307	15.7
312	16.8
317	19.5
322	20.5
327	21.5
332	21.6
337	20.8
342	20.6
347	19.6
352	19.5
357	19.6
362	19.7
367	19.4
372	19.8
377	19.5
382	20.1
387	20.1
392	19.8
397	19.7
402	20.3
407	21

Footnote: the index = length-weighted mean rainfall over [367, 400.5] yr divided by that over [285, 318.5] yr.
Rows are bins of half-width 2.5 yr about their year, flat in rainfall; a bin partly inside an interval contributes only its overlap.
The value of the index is 1.4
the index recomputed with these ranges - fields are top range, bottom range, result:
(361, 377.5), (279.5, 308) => 1.45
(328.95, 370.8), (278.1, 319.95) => 1.34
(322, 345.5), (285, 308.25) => 1.59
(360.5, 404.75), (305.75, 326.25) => 1.07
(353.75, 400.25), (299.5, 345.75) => 1.04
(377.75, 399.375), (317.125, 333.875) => 0.95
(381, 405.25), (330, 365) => 0.99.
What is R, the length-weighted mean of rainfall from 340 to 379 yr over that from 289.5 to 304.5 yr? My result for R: 1.5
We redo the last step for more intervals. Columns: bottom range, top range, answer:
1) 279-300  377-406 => 1.51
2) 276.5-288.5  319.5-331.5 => 1.36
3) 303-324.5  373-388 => 1.11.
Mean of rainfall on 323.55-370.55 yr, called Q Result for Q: 20.3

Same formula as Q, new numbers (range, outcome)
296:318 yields 15.7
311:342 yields 20.3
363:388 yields 19.8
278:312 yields 14.2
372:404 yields 19.9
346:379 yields 19.6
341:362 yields 19.8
